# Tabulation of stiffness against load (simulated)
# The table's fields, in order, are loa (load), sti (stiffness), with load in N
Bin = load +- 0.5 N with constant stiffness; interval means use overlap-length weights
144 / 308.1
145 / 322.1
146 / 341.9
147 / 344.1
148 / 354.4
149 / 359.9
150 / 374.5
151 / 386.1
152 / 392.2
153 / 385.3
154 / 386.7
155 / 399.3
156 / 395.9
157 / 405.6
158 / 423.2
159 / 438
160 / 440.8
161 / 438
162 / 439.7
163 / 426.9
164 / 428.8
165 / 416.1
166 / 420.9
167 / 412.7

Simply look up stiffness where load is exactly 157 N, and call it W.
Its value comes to 405.6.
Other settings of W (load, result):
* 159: 438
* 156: 395.9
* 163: 426.9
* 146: 341.9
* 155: 399.3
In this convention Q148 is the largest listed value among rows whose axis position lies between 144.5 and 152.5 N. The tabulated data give 392.2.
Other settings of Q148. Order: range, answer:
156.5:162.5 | 440.8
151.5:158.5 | 423.2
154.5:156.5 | 399.3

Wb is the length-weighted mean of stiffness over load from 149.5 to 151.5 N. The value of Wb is 380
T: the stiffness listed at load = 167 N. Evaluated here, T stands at 412.7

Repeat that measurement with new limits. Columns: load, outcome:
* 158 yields 423.2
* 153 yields 385.3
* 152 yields 392.2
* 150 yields 374.5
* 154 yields 386.7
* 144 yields 308.1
